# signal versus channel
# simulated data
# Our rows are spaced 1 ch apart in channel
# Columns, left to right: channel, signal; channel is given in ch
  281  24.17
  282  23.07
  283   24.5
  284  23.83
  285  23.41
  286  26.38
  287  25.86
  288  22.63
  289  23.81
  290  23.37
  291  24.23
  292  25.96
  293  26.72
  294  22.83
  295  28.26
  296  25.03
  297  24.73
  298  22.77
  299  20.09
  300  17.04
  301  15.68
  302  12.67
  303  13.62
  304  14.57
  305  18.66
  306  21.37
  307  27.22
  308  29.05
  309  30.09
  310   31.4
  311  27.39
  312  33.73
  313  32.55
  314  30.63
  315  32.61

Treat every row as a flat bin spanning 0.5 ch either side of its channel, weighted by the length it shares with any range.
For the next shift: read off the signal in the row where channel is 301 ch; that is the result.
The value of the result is 15.68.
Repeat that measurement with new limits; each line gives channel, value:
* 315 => 32.61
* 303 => 13.62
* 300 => 17.04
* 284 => 23.83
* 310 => 31.4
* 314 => 30.63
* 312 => 33.73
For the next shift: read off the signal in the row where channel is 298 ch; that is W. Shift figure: 22.77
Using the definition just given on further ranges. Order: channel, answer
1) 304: 14.57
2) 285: 23.41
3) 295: 28.26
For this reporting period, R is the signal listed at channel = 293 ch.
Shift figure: 26.72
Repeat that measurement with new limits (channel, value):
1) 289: 23.81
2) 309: 30.09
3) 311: 27.39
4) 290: 23.37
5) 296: 25.03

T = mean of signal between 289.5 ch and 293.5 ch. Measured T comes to 25.1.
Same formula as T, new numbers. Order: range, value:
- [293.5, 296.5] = 25.4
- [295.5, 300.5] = 21.9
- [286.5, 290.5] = 23.9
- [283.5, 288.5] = 24.4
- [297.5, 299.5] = 21.4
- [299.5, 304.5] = 14.7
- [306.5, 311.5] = 29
